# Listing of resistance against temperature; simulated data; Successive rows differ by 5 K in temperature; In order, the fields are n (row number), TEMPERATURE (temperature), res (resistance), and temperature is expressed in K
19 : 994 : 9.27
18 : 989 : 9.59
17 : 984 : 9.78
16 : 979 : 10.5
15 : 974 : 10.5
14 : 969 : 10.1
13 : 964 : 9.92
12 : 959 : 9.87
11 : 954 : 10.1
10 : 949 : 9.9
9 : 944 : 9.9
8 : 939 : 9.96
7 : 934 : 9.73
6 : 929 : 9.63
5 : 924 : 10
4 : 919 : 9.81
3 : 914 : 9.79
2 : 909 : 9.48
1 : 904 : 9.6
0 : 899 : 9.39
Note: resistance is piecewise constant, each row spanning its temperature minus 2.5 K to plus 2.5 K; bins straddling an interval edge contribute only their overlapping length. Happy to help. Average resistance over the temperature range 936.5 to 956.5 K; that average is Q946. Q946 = 9.96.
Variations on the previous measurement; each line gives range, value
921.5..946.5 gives 9.84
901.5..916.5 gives 9.62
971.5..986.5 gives 10.3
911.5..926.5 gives 9.87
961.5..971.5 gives 10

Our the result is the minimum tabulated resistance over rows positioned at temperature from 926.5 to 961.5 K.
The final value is 9.63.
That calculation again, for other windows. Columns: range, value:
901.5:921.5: 9.48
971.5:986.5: 9.78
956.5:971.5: 9.87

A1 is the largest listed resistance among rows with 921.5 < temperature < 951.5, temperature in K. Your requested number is 10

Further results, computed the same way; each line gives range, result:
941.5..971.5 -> 10.1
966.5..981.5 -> 10.5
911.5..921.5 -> 9.81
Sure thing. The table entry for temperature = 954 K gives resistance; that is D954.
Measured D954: 10.1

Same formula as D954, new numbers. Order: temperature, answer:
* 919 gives 9.81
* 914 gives 9.79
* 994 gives 9.27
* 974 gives 10.5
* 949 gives 9.9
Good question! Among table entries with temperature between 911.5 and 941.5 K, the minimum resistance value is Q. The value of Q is 9.63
